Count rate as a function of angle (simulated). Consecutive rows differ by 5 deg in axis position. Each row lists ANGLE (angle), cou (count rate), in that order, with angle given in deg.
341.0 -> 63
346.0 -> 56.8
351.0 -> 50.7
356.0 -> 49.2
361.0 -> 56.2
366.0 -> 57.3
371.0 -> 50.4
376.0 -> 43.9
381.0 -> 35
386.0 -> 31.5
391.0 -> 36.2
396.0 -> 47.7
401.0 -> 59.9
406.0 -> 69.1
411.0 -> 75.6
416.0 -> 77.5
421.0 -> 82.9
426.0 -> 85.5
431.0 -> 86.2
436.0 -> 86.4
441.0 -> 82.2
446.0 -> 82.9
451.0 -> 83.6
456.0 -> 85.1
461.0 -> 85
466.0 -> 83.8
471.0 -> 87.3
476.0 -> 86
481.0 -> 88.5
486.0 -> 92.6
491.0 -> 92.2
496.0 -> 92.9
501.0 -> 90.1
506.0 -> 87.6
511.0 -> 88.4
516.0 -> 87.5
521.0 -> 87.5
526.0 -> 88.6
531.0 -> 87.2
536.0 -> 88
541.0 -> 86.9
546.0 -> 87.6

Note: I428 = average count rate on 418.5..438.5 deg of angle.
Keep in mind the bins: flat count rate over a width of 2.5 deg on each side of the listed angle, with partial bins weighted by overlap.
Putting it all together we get 85.2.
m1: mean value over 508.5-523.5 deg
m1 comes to 87.8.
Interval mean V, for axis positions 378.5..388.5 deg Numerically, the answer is 33.2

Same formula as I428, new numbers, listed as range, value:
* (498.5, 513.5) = 88.7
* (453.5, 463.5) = 85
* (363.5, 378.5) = 50.5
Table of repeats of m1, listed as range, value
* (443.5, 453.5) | 83.2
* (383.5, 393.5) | 33.9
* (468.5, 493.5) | 89.3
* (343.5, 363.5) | 53.2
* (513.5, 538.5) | 87.8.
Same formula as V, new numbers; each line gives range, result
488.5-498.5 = 92.5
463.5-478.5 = 85.7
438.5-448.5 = 82.5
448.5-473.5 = 85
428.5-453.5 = 84.3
